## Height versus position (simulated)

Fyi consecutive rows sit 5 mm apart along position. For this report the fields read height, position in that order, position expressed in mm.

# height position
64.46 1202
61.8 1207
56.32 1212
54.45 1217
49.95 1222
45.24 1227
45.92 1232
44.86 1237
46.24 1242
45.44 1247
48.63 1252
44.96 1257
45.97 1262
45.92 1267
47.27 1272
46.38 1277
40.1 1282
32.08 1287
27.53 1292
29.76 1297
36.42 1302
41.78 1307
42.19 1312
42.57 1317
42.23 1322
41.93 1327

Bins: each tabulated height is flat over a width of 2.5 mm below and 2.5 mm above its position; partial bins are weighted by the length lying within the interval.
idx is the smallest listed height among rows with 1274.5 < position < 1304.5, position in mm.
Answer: 27.53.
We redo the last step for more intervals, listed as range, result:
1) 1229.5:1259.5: 44.86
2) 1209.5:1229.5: 45.24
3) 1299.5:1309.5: 36.42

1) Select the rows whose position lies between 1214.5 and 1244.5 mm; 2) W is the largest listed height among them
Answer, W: 54.45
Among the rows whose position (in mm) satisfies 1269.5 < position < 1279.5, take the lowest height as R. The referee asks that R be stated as 46.38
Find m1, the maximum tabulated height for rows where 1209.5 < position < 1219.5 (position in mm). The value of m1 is 56.32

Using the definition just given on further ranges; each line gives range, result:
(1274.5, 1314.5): 46.38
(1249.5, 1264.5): 48.63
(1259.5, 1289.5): 47.27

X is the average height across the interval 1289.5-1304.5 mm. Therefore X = 31.2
